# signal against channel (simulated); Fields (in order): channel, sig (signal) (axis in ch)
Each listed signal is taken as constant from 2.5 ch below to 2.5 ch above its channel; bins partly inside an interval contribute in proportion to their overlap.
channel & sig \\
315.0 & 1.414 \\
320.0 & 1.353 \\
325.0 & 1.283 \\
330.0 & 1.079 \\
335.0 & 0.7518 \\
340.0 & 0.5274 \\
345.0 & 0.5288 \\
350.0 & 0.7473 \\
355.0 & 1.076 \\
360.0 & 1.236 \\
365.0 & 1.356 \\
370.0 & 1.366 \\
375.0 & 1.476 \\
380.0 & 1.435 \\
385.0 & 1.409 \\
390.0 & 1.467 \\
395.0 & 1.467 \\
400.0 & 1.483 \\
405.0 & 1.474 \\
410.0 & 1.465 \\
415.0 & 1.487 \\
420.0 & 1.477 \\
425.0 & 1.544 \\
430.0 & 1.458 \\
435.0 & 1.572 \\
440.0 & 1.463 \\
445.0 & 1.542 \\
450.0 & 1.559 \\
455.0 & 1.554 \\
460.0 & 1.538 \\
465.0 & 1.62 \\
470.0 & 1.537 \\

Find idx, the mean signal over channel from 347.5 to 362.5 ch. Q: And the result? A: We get 1.02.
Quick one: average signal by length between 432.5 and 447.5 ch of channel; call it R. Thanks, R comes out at 1.53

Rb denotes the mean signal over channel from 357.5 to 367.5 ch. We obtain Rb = 1.3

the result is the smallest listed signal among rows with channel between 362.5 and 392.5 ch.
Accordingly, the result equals 1.356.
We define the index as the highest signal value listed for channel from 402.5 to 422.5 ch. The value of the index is 1.487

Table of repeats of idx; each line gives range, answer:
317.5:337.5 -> 1.12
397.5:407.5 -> 1.48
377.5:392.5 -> 1.44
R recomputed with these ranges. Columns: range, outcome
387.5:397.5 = 1.47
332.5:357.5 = 0.726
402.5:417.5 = 1.48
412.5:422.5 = 1.48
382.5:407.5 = 1.46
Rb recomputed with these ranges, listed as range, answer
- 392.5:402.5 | 1.48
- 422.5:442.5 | 1.51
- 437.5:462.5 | 1.53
